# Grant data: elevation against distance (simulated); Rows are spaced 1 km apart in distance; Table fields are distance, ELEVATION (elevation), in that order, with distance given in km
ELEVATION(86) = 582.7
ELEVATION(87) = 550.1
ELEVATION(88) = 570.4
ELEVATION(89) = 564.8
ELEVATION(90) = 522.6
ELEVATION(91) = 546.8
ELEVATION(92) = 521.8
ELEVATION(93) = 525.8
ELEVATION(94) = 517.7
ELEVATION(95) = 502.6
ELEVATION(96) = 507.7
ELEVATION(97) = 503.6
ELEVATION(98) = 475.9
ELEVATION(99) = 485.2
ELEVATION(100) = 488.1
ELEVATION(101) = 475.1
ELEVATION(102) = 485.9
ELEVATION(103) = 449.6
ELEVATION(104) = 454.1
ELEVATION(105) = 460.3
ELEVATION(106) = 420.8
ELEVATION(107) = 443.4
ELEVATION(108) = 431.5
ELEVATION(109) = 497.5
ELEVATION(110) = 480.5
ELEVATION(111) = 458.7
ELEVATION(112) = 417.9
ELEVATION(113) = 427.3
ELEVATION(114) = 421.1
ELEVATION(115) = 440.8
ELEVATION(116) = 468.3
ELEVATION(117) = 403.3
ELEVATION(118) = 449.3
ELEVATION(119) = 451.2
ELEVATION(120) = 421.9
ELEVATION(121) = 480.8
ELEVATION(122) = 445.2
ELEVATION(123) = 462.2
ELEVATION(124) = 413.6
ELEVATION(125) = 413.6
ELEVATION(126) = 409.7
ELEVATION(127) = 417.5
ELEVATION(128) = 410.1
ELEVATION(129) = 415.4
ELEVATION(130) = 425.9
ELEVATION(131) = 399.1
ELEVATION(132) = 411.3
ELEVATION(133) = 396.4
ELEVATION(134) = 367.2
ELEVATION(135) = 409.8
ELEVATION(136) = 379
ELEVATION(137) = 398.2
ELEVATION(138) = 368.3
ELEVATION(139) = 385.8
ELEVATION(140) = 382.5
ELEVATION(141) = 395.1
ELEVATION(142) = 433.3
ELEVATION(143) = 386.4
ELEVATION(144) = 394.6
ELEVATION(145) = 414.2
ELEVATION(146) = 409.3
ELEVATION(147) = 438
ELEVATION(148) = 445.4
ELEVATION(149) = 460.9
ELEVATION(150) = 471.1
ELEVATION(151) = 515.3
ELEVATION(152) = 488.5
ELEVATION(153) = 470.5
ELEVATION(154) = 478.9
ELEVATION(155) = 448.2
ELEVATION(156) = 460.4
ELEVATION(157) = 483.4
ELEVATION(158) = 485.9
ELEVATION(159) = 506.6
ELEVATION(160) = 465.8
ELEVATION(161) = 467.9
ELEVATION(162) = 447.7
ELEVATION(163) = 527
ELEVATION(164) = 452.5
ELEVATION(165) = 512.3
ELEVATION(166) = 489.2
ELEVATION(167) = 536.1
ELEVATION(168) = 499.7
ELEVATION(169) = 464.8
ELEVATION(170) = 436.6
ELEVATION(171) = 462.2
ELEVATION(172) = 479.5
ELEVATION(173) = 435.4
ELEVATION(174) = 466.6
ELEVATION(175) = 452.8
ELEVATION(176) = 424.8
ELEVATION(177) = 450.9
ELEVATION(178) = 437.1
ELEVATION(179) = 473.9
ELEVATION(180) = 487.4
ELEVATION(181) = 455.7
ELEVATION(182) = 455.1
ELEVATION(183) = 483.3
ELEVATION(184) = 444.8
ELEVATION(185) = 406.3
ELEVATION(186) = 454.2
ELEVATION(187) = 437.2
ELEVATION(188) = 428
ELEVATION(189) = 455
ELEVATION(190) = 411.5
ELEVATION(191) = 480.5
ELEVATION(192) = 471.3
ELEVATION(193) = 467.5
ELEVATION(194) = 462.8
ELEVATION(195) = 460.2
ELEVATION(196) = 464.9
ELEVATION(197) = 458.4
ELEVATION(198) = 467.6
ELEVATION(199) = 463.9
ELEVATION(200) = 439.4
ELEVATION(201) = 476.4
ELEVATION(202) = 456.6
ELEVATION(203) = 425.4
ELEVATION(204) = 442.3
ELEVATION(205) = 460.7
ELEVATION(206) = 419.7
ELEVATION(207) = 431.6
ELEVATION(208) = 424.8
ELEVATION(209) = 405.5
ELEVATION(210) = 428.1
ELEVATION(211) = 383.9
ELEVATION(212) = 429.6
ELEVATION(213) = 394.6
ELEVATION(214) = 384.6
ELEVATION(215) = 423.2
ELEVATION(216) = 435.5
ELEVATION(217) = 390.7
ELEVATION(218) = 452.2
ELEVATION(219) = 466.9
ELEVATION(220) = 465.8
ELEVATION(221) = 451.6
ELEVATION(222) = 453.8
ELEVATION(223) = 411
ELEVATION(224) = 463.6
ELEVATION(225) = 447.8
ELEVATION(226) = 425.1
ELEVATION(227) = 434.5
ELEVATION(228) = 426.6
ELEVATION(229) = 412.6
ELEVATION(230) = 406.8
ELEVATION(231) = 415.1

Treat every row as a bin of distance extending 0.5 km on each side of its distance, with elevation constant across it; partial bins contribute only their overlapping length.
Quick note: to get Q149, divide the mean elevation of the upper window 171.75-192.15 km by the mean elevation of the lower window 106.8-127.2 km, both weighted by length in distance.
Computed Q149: 1.02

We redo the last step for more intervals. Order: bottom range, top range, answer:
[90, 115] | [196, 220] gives 0.91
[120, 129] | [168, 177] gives 1.06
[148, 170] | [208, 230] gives 0.89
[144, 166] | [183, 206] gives 0.97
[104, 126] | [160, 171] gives 1.09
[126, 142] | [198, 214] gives 1.08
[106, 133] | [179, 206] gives 1.05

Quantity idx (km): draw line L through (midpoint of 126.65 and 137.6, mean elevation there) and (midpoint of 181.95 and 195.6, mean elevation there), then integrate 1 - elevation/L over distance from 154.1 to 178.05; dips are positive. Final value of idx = -2.2 km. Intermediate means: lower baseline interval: 402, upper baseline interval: 451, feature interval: 471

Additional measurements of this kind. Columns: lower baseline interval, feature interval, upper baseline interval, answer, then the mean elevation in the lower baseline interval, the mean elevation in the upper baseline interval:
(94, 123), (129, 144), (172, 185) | 2.02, 460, 455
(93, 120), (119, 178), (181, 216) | 1.31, 463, 441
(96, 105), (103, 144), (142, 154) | 3.44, 478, 446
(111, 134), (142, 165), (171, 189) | -1.05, 427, 452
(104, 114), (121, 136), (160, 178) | 1.31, 448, 470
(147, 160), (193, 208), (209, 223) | -0.46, 474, 426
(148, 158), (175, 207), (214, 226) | 0.15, 474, 439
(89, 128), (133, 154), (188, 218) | 1.52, 464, 439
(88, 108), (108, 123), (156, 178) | 1.24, 493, 473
